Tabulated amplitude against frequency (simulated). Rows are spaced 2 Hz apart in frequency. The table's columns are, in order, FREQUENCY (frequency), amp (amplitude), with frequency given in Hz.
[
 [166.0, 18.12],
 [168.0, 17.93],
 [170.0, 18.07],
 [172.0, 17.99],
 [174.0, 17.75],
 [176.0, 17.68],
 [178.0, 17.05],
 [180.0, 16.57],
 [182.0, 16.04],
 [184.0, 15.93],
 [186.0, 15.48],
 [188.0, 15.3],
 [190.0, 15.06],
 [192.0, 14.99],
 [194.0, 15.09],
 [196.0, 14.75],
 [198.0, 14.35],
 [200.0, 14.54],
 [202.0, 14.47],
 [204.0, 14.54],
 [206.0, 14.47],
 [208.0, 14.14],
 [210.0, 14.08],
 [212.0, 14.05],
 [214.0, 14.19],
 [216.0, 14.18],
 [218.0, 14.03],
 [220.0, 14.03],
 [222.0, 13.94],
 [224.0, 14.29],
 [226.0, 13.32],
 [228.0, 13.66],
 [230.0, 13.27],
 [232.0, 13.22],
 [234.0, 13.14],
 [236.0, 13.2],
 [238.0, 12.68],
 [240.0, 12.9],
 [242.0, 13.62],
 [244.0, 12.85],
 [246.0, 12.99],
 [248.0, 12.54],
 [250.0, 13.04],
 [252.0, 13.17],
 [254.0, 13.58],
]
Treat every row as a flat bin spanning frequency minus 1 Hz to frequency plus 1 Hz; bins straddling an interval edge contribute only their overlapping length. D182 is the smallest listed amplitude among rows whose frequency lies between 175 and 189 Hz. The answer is 15.3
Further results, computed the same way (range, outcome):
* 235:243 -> 12.68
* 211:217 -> 14.05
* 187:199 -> 14.35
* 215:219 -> 14.03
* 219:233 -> 13.22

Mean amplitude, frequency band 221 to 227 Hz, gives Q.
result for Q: 13.8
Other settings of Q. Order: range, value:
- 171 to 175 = 17.9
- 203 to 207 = 14.5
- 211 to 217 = 14.1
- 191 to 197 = 14.9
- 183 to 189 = 15.6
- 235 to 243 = 13.1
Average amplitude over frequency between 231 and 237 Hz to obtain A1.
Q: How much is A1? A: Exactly 13.2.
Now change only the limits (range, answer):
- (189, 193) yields 15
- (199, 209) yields 14.4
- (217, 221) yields 14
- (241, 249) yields 13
